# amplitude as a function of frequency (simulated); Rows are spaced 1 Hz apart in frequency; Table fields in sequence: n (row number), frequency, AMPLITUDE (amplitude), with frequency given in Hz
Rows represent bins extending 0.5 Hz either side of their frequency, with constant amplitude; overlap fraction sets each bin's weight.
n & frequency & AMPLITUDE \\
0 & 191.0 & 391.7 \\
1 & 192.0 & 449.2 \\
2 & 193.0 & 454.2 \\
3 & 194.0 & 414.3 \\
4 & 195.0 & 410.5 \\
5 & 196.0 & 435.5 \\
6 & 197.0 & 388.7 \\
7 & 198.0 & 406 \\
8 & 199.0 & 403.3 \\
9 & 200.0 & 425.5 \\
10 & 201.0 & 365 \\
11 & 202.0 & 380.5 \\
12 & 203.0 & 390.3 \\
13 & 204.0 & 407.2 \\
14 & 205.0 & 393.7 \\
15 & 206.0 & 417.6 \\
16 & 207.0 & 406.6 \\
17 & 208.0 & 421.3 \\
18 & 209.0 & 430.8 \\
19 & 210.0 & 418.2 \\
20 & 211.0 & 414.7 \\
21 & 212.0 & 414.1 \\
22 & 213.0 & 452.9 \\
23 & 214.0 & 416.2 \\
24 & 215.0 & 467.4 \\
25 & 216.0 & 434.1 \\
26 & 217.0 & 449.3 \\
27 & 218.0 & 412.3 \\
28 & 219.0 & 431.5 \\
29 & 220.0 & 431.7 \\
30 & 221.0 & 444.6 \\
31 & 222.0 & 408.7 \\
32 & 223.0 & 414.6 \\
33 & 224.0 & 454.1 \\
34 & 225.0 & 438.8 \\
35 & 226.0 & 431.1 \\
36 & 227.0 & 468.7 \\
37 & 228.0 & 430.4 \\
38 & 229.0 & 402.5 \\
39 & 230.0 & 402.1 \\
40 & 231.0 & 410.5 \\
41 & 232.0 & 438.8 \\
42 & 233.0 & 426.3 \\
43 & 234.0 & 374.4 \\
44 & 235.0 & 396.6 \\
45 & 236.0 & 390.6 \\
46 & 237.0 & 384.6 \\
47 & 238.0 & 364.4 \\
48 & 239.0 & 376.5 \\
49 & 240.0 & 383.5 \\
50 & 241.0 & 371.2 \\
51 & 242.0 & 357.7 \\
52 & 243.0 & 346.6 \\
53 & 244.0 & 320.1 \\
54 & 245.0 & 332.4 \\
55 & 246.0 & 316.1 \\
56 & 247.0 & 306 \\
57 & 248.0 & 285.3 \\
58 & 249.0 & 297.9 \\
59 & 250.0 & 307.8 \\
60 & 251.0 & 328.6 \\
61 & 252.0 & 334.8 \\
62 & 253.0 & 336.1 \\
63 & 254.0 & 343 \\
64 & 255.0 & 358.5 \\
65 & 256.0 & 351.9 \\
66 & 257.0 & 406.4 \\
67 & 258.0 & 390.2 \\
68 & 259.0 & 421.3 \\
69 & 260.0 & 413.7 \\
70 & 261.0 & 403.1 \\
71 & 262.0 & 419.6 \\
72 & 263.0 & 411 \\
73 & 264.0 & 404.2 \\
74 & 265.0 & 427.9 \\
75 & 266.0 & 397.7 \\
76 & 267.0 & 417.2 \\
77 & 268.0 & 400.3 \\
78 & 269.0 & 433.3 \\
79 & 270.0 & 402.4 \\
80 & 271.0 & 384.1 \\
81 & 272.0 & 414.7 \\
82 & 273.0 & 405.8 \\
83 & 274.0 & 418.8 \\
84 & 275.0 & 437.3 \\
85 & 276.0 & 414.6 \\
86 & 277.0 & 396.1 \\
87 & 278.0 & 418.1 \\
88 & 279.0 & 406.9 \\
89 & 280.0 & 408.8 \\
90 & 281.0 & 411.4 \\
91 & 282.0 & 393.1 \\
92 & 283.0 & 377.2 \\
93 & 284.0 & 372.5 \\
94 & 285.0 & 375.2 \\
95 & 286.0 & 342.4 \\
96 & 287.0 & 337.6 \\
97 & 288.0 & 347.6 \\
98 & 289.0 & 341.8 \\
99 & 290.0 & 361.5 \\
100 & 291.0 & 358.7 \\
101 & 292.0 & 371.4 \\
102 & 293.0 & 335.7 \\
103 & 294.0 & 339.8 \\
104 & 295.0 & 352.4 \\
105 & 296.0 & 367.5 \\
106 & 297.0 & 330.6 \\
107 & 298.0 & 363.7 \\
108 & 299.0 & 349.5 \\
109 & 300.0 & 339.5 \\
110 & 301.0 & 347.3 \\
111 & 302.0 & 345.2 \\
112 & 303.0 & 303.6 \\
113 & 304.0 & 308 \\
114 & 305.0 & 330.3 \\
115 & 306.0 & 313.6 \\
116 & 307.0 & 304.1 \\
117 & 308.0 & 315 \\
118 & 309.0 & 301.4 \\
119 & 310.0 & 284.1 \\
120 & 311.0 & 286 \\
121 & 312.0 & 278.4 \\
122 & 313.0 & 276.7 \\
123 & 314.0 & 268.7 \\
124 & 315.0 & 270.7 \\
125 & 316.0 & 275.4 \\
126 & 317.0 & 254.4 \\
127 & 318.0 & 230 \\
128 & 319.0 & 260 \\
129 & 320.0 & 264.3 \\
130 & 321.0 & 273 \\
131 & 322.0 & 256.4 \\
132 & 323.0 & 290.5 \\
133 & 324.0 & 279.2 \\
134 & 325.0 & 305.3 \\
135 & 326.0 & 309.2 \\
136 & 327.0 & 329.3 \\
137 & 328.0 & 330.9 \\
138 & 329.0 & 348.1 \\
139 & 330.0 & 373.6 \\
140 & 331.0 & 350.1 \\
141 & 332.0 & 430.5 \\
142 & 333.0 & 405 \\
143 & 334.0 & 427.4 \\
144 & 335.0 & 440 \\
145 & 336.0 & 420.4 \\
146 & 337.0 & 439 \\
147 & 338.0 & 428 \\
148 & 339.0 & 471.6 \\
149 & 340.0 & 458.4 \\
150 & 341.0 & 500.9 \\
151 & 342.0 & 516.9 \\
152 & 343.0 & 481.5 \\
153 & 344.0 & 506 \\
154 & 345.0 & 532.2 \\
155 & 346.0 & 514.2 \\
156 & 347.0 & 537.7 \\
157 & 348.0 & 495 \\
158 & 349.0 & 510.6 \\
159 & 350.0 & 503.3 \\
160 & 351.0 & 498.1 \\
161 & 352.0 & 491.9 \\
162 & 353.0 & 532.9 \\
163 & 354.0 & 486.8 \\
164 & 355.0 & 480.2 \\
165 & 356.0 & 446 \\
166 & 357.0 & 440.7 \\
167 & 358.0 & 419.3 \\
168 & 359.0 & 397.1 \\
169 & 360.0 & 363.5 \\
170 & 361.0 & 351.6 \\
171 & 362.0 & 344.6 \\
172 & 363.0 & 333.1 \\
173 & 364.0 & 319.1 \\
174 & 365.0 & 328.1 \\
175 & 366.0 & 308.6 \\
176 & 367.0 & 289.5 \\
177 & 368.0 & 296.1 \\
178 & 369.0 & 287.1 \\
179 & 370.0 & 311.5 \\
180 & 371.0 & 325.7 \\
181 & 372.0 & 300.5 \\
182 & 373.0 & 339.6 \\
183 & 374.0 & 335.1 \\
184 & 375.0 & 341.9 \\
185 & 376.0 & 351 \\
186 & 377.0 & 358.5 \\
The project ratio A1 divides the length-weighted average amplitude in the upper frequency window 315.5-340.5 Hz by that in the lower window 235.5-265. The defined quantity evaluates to 0.96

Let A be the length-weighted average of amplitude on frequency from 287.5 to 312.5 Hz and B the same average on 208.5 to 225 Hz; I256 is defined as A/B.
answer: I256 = 0.8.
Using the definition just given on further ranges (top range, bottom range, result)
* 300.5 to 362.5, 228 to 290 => 1.00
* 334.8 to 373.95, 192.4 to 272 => 1.06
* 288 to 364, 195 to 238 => 0.90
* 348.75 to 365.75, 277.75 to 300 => 1.16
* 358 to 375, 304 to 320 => 1.16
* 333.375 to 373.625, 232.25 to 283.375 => 1.11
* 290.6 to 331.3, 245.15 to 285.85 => 0.81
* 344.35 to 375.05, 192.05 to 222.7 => 0.96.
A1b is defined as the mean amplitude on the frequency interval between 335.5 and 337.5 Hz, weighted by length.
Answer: 430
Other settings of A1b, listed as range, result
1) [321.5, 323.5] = 273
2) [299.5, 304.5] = 329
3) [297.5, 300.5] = 351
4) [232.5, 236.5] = 397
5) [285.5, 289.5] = 342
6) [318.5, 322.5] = 263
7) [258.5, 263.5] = 414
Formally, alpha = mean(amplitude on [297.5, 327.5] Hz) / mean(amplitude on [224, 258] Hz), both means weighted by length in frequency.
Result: 0.80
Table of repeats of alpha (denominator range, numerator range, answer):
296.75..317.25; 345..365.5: 1.44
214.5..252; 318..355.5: 1.07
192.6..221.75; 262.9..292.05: 0.94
